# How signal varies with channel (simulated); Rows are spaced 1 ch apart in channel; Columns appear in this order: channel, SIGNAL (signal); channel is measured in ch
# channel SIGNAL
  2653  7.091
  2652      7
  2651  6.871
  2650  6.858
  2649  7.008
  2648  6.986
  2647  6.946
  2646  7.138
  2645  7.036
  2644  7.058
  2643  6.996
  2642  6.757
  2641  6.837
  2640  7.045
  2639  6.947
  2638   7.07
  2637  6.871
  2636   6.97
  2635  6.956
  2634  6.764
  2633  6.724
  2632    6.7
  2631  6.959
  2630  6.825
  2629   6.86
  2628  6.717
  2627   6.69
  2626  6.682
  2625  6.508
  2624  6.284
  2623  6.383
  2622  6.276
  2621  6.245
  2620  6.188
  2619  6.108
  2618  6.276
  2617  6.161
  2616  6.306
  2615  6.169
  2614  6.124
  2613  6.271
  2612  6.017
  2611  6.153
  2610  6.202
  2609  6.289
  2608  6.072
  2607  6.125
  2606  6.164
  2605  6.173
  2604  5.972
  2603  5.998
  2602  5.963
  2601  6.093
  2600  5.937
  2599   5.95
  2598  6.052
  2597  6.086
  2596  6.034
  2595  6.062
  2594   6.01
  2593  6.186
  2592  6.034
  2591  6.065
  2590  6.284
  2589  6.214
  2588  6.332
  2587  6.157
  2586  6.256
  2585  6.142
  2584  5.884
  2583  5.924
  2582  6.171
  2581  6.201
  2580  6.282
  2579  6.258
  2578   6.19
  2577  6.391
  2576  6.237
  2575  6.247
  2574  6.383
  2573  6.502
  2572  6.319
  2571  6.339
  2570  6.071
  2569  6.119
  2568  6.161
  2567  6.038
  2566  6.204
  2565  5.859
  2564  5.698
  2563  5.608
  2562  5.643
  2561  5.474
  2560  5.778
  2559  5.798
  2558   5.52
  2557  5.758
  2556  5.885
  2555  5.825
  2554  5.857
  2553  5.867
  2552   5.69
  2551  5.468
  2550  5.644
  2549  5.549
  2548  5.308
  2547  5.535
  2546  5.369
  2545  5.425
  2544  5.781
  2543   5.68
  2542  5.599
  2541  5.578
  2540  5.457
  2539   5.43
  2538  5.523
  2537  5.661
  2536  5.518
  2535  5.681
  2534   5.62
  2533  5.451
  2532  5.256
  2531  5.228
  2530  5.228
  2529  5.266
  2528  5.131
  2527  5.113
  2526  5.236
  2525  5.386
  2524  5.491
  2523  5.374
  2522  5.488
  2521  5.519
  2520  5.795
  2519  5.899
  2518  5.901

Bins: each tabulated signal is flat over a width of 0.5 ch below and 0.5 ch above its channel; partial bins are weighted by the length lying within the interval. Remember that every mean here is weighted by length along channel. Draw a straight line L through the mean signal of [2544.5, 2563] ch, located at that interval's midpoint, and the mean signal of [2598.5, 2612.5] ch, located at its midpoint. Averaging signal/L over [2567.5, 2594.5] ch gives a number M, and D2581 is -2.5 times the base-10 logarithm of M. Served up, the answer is -0.06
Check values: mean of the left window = 5.63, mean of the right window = 6.08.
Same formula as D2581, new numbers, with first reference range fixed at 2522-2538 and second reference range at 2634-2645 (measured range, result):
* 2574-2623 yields 0.04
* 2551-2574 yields -0.01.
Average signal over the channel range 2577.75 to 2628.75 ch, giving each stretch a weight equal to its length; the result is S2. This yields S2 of 6.19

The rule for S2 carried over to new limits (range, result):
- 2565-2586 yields 6.2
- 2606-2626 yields 6.23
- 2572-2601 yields 6.16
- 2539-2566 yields 5.65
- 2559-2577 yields 6.04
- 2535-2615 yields 5.95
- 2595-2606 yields 6.03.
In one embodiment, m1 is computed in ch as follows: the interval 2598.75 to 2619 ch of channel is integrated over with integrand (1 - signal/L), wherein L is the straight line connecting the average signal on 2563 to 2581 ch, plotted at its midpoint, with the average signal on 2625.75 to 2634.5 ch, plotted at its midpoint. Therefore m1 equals 1.3 ch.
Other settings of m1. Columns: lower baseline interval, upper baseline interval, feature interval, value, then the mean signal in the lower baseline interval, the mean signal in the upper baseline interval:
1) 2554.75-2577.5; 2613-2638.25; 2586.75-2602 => 0.39 ch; 6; 6.54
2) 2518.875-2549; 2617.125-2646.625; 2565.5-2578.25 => -0.64 ch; 5.46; 6.71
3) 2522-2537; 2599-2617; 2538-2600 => -1.97 ch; 5.37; 6.12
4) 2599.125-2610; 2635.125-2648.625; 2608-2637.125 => 0.24 ch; 6.08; 6.97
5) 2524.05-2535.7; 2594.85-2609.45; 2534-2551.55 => -0.25 ch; 5.34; 6.06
